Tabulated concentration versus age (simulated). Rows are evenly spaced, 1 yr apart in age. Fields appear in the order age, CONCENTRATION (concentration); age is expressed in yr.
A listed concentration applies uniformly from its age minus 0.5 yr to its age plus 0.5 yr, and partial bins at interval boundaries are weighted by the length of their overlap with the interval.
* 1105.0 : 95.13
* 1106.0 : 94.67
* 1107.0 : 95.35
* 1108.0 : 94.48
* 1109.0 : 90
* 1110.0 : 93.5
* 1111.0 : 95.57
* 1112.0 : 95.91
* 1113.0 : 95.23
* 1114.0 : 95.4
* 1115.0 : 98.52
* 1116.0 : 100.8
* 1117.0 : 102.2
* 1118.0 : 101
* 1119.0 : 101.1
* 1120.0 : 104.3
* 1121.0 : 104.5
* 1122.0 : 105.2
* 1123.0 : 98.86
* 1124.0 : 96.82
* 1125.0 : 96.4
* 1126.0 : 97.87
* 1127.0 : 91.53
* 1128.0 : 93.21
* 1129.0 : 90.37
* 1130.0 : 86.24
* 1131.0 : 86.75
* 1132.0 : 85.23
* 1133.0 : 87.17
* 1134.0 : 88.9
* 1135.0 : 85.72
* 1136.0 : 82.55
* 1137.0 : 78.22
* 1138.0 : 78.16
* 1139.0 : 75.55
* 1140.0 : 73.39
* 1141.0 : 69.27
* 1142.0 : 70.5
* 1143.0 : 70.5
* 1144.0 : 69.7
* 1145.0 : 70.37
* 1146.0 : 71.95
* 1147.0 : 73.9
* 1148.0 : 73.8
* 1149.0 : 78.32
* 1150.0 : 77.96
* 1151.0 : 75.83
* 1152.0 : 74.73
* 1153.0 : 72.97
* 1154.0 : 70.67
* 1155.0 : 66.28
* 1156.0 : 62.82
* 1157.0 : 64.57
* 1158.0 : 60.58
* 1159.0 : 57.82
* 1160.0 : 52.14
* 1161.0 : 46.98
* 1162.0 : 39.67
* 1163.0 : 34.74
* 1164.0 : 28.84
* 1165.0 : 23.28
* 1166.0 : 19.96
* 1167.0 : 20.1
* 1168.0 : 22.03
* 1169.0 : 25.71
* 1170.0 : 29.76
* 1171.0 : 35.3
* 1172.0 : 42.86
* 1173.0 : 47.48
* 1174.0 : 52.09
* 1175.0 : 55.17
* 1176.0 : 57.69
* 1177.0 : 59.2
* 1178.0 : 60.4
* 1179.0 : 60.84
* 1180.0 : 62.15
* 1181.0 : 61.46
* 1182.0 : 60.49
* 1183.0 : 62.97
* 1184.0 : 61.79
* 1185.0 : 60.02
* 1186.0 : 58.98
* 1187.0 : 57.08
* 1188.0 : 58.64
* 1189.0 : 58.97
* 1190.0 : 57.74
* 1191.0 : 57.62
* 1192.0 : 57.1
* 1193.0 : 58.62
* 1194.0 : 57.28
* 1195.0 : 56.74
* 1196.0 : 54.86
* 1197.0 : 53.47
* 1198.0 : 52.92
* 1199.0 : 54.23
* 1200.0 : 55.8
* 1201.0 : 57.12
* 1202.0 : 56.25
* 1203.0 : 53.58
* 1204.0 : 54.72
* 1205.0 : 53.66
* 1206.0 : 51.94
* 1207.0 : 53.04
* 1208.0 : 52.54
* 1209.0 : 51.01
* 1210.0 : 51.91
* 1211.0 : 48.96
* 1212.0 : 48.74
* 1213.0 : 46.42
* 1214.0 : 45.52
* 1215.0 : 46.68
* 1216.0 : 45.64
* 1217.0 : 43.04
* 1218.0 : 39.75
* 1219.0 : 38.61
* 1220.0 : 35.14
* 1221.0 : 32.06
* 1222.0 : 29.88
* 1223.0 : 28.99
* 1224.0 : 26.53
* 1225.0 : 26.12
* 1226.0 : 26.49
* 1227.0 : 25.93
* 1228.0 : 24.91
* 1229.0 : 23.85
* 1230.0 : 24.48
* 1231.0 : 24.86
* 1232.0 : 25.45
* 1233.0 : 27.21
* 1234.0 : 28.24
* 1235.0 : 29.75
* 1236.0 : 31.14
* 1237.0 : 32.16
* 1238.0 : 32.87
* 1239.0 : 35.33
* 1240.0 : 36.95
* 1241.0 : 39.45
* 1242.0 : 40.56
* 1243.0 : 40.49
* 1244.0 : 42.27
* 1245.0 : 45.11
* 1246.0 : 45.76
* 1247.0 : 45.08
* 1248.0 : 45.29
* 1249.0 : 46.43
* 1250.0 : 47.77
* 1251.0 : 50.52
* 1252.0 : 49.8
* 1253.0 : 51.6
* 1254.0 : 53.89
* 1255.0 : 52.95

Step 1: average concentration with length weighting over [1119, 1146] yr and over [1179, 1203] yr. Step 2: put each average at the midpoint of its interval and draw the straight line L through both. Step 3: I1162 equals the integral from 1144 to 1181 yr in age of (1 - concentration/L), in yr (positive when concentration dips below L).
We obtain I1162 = 9.33 yr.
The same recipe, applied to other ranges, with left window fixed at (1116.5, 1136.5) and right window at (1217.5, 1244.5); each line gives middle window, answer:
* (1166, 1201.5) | 3.77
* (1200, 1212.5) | -1.77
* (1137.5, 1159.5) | 2.76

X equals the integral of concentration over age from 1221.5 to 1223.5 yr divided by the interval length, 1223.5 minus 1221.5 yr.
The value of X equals 29.4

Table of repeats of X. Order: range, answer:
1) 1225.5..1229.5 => 25.3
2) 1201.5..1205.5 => 54.6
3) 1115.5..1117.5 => 102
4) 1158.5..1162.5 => 49.2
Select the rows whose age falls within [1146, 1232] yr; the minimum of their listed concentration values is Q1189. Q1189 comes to 19.96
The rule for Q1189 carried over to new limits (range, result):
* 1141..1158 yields 60.58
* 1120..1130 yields 86.24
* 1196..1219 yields 38.61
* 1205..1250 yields 23.85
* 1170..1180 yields 29.76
